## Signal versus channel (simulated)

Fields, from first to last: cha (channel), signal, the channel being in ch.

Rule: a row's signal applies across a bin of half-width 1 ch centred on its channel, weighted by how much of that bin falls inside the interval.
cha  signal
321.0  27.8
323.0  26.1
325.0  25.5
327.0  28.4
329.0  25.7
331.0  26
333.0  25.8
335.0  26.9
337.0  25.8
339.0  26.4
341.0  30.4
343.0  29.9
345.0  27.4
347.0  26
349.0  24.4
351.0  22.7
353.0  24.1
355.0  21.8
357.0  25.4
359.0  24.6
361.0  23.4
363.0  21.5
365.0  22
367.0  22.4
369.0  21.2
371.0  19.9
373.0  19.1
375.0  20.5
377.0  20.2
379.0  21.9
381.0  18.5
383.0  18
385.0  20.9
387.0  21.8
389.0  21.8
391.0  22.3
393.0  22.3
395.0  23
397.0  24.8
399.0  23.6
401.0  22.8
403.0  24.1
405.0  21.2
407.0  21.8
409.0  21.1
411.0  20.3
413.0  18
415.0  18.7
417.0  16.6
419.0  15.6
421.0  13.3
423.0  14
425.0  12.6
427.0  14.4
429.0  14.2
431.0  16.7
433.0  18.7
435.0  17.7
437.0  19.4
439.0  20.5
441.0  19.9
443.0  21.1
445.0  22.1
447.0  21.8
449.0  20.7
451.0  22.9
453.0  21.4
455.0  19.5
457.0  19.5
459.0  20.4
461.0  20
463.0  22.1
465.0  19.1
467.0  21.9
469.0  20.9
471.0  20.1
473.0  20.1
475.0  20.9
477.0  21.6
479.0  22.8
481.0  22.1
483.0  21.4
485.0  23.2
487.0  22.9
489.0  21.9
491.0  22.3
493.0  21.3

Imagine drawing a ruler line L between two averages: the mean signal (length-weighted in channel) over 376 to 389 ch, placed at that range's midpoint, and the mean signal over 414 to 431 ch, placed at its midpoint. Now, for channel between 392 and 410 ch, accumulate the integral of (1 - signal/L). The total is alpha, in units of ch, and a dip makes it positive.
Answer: -4.90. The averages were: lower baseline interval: 20.3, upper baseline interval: 15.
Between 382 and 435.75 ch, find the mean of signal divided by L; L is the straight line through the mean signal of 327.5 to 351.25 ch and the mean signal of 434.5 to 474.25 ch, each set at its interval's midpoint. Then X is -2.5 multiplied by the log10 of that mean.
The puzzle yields 0.19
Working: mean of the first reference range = 26.6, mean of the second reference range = 20.6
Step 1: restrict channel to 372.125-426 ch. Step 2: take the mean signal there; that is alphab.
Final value 20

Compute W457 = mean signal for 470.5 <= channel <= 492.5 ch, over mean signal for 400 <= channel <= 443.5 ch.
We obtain 1.2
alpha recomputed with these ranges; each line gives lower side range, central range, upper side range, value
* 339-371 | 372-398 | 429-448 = 1.6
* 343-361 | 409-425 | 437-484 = 4.2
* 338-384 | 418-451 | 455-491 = 6.1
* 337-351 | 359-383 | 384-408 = 3.6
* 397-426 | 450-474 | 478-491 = 0.8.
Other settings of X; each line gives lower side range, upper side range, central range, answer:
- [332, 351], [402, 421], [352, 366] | 0.08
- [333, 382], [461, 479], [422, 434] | 0.40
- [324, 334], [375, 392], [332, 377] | -0.02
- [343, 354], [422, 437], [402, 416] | -0.14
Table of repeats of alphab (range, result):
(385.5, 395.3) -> 22.1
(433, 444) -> 19.6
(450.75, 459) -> 20.6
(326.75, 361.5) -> 25.8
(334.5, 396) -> 23.1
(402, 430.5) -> 17.5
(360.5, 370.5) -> 21.9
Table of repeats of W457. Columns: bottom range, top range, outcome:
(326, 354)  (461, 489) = 0.81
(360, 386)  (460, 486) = 1.02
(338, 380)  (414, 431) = 0.64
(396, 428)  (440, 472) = 1.10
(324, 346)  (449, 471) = 0.76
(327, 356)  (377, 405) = 0.84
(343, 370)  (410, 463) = 0.78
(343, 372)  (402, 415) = 0.89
